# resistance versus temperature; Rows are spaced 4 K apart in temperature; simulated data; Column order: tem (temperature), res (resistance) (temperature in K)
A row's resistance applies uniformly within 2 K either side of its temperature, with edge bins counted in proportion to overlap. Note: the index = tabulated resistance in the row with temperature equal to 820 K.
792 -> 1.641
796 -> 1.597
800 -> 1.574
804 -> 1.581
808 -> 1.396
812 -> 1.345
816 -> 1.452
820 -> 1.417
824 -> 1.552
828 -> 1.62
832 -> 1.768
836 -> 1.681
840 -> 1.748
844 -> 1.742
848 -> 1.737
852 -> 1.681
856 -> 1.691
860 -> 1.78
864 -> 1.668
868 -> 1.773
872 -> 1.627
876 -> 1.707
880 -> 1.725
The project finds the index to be 1.417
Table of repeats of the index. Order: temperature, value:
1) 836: 1.681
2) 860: 1.78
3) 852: 1.681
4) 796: 1.597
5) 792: 1.641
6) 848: 1.737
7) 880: 1.725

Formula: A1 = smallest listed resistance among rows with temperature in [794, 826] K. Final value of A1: 1.345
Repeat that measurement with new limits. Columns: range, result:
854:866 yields 1.668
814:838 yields 1.417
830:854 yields 1.681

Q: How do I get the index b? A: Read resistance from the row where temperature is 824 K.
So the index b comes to 1.552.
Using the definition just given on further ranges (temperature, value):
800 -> 1.574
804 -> 1.581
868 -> 1.773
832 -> 1.768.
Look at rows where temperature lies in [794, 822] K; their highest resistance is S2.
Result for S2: 1.597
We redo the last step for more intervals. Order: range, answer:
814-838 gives 1.768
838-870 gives 1.78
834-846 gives 1.748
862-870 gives 1.773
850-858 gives 1.691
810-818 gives 1.452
